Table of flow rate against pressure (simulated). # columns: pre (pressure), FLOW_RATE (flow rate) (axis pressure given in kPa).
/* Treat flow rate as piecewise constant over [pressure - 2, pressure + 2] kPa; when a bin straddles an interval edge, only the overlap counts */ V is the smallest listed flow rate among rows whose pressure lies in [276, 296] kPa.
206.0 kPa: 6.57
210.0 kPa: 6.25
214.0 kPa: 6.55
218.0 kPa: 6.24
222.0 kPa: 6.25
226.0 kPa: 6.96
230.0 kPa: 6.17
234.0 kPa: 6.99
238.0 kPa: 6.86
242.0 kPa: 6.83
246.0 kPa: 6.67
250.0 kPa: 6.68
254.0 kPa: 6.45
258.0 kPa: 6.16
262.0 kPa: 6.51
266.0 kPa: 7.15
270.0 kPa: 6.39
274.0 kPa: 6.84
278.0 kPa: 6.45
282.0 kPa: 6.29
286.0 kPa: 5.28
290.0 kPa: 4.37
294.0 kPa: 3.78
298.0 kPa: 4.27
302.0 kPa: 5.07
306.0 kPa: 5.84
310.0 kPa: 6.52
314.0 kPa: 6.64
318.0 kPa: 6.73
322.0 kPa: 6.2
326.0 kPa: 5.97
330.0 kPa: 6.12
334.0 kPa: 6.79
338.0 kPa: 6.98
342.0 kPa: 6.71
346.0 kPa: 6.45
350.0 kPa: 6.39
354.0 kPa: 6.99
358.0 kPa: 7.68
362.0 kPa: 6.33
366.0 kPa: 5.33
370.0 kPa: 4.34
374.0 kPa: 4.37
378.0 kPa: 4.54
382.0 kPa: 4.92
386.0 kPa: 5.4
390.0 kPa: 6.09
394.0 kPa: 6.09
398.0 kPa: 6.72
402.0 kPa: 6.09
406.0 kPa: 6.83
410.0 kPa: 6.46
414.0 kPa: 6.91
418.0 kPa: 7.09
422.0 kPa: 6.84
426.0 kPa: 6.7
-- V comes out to 3.78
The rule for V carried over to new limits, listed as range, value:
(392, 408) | 6.09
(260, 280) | 6.39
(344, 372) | 4.34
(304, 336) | 5.84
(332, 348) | 6.45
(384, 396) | 5.4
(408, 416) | 6.46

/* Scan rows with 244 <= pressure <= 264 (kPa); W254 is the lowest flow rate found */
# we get 6.16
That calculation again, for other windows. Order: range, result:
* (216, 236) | 6.17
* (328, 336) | 6.12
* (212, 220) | 6.24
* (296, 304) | 4.27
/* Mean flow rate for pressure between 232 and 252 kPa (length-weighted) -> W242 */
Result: 6.81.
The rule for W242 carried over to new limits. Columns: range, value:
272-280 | 6.64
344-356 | 6.61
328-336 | 6.46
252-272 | 6.53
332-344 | 6.83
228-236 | 6.58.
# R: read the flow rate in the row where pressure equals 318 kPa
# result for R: 6.73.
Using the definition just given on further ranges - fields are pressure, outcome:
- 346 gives 6.45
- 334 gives 6.79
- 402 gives 6.09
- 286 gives 5.28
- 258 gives 6.16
